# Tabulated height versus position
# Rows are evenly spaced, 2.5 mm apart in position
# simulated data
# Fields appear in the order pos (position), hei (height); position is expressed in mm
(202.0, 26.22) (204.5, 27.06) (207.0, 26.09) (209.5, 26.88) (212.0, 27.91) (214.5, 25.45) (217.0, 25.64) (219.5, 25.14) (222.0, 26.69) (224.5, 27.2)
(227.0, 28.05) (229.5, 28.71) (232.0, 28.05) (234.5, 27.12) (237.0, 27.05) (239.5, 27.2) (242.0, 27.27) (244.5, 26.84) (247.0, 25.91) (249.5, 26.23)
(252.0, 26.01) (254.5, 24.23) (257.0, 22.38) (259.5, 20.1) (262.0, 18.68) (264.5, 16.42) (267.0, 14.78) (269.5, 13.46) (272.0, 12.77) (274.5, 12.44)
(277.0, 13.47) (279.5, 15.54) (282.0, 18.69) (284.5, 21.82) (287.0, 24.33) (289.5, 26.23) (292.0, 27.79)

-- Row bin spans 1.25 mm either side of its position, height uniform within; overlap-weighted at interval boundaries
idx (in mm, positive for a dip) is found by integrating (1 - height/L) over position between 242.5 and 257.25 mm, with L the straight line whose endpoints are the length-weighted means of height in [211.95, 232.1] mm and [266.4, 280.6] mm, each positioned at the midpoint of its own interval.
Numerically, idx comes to -4.37 mm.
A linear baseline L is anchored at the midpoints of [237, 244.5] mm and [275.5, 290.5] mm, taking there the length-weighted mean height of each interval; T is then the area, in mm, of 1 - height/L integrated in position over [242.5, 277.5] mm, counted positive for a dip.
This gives 6.2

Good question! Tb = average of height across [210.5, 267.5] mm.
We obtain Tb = 25.1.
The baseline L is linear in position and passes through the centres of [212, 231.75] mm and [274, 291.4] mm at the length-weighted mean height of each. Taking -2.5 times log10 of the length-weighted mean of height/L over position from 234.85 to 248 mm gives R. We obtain -0.10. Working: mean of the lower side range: 26.8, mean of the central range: 26.9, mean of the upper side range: 19.5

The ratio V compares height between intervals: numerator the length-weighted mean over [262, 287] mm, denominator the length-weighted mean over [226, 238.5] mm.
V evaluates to 0.6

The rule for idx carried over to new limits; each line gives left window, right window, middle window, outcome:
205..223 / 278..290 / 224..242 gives -2.0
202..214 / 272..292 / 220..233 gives -1.4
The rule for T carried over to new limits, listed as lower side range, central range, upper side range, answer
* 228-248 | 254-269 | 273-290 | 2.50 mm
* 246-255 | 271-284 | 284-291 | 5.12 mm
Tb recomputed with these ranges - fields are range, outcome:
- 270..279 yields 13.2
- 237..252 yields 26.7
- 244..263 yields 23.7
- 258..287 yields 16.6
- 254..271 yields 18.2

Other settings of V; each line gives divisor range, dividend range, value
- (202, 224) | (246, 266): 0.85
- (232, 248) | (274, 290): 0.70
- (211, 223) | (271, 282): 0.54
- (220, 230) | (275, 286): 0.63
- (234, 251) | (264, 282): 0.54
